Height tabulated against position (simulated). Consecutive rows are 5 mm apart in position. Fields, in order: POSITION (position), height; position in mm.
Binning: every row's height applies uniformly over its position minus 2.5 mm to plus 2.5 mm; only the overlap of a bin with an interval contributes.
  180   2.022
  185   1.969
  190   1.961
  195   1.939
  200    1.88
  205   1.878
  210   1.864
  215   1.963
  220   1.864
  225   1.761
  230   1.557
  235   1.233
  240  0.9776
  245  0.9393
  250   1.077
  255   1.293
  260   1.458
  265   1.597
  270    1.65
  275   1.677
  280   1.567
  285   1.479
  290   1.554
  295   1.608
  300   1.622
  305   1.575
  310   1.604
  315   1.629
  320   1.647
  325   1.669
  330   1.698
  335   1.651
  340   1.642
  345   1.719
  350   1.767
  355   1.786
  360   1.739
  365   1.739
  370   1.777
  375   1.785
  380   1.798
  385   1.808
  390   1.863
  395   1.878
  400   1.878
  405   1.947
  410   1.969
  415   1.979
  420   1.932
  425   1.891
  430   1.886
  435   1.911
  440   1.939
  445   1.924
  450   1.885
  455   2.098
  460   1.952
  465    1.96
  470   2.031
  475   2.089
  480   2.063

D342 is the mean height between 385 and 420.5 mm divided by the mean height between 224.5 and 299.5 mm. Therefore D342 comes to 1.34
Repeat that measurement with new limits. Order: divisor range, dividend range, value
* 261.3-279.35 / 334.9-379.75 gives 1.07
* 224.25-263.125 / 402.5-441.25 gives 1.52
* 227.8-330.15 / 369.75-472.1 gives 1.29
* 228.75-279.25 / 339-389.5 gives 1.31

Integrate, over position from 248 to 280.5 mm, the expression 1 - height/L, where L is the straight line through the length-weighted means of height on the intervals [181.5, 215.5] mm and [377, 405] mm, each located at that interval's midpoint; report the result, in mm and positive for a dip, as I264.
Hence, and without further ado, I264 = 7.26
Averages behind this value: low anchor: 1.92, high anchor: 1.85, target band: 1.47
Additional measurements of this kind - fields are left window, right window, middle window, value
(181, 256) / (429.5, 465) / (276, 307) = 2.78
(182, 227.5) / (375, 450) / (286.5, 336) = 7.19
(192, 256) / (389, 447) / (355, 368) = 0.47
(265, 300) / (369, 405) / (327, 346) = 0.50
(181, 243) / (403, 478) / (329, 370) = 3.28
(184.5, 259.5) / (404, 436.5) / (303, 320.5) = 1.37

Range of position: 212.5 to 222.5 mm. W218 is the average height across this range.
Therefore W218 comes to 1.91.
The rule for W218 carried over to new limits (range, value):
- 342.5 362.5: 1.75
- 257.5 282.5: 1.59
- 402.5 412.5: 1.96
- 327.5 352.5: 1.7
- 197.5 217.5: 1.9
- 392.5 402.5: 1.88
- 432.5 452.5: 1.91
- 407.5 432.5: 1.93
